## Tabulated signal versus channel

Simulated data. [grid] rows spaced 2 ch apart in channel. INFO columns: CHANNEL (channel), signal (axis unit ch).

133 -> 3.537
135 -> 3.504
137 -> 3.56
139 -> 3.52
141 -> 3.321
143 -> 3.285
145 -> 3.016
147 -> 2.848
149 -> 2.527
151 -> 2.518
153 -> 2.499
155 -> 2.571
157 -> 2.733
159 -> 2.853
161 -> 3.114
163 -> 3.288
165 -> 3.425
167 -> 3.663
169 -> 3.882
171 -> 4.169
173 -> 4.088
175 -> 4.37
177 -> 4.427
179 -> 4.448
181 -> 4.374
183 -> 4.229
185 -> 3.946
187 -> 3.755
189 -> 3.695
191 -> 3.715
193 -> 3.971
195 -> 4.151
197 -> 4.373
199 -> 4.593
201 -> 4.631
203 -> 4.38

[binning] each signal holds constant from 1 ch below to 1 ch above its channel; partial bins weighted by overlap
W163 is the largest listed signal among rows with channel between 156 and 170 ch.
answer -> 3.882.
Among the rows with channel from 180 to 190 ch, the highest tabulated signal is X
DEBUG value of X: 4.374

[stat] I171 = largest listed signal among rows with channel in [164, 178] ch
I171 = 4.427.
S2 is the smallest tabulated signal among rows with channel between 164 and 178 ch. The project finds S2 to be 3.425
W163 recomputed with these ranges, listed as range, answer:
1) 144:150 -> 3.016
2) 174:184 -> 4.448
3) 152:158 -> 2.733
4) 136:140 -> 3.56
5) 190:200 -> 4.593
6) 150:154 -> 2.518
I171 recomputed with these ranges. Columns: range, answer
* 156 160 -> 2.853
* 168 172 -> 4.169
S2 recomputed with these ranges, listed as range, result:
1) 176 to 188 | 3.755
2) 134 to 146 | 3.016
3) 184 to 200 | 3.695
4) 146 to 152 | 2.518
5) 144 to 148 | 2.848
